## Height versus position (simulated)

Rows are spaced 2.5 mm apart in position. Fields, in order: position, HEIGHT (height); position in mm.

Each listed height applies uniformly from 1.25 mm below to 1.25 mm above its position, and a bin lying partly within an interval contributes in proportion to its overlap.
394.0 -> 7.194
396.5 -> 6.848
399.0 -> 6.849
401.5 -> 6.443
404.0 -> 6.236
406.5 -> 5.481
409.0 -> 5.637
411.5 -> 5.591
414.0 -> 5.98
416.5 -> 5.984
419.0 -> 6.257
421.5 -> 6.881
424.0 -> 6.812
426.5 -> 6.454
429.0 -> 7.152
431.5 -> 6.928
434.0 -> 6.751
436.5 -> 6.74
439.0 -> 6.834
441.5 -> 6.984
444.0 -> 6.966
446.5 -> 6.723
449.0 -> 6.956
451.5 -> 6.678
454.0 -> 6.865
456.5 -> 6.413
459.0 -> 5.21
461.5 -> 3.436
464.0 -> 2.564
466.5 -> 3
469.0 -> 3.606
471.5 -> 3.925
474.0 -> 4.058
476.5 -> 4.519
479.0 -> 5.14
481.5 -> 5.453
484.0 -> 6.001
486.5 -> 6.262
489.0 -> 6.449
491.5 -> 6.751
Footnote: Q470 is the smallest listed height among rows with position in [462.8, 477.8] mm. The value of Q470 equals 2.564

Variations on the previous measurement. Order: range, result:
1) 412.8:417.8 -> 5.98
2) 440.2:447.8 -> 6.723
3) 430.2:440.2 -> 6.74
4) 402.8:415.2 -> 5.481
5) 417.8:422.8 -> 6.257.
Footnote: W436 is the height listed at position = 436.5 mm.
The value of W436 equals 6.74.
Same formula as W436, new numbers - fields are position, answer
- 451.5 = 6.678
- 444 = 6.966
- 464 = 2.564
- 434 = 6.751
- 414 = 5.98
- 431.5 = 6.928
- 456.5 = 6.413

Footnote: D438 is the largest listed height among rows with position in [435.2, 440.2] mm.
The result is 6.834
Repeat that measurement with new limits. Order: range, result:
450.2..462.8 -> 6.865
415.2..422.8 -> 6.881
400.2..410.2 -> 6.443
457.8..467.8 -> 5.21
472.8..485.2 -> 6.001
